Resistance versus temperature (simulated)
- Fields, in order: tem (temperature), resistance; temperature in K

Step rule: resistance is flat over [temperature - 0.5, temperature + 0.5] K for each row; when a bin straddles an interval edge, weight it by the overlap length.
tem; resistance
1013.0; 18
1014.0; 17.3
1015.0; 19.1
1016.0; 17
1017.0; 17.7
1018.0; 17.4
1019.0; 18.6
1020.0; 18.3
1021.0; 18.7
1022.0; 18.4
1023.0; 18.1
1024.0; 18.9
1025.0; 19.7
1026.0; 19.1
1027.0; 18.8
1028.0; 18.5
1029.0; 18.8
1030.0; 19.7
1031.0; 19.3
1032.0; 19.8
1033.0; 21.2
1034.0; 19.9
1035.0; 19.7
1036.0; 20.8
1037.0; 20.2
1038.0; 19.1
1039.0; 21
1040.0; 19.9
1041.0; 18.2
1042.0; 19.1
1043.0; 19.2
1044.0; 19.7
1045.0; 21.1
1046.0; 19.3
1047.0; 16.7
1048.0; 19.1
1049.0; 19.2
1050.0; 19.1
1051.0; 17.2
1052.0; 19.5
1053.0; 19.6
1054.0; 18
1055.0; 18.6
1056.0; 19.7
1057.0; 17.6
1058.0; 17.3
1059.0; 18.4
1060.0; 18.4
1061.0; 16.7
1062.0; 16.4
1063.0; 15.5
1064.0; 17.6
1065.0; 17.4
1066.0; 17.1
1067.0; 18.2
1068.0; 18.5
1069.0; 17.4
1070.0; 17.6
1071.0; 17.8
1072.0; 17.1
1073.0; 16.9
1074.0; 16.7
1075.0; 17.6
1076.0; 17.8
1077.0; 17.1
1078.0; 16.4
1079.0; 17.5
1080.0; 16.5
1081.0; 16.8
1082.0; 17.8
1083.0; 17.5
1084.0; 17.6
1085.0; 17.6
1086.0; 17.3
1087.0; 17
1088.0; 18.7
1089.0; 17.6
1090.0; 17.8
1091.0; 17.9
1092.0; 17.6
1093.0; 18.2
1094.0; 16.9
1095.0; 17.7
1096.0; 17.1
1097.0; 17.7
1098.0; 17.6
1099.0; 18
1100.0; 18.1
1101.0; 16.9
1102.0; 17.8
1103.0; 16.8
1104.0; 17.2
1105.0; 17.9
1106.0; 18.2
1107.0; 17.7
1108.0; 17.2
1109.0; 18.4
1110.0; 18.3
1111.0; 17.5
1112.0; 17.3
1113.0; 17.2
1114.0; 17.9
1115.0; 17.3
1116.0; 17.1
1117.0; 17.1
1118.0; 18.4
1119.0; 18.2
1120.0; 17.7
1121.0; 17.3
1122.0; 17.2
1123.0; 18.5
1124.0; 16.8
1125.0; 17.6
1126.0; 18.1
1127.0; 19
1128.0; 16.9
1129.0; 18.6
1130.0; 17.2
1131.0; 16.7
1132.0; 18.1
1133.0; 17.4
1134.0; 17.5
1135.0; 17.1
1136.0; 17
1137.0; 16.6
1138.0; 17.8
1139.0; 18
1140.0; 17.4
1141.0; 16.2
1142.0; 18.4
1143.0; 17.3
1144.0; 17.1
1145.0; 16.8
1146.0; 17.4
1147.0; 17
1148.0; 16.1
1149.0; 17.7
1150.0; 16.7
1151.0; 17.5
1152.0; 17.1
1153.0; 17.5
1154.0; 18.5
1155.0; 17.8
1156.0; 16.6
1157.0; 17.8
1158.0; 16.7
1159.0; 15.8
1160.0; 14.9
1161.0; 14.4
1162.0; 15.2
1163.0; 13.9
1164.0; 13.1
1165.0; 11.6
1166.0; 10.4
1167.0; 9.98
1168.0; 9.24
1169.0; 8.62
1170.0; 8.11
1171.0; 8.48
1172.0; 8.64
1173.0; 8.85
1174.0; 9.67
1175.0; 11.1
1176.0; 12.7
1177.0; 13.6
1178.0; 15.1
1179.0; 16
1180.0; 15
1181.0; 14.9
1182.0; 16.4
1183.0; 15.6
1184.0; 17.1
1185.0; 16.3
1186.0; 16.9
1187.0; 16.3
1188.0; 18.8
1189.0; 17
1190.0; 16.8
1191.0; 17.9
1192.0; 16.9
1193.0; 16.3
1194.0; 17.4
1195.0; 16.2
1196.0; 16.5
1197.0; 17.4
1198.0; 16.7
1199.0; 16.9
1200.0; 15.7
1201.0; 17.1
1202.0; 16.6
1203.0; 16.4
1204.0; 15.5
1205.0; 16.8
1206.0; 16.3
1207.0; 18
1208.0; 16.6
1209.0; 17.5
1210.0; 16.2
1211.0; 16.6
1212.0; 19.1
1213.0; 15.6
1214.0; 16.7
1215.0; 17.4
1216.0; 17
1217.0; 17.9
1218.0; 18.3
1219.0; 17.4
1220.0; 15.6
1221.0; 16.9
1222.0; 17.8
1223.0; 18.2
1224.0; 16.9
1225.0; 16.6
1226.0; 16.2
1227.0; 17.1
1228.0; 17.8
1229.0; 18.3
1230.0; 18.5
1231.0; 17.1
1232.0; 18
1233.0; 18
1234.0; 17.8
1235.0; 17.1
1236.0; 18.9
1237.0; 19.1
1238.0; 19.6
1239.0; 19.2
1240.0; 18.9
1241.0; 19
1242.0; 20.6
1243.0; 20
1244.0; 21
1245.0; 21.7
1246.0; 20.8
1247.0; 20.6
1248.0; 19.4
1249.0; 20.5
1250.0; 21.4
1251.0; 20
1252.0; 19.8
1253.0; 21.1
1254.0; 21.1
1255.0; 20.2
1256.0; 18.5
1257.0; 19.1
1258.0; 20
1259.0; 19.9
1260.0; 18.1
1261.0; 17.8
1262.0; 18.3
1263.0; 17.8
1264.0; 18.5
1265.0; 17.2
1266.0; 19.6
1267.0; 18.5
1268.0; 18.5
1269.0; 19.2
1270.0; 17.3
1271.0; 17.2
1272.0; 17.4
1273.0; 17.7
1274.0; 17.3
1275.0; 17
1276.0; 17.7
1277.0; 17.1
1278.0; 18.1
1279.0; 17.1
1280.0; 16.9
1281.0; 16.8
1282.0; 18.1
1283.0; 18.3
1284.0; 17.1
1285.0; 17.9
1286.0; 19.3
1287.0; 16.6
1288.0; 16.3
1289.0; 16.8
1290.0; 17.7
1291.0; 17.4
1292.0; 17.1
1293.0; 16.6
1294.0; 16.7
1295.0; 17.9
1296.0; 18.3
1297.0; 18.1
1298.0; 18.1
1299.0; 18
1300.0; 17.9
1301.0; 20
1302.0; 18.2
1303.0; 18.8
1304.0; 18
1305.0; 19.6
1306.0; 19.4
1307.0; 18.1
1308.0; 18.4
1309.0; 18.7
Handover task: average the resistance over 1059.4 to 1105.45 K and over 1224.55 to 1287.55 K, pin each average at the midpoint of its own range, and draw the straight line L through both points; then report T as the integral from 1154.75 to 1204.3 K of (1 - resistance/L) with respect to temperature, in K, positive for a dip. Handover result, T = 9.4 K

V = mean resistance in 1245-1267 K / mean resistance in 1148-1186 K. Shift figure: 1.4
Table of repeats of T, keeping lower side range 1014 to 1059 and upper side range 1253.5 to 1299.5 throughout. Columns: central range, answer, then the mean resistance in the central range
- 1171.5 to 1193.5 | 4.1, 14.9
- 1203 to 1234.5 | 1.7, 17.2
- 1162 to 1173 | 4.8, 10.4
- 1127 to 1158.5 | 2.0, 17.3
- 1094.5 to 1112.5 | 1.0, 17.6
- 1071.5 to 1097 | 1.9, 17.4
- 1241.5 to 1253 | -1.6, 20.6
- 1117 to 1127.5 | 0.4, 17.8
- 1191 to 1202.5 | 1.0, 16.8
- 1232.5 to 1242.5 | -0.4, 18.8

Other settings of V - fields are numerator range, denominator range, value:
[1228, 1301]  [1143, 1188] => 1.27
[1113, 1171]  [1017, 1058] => 0.85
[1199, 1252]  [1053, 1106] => 1.03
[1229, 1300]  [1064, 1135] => 1.05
